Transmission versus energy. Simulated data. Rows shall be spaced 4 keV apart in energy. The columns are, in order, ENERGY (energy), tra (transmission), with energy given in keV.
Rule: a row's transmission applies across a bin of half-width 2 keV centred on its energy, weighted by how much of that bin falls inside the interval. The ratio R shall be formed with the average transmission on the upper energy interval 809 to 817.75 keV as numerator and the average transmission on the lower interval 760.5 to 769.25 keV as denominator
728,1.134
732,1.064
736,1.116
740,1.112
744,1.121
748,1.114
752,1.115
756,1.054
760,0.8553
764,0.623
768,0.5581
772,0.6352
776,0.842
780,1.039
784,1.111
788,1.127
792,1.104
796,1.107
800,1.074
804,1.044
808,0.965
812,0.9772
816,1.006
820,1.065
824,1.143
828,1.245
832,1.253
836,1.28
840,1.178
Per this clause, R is 1.55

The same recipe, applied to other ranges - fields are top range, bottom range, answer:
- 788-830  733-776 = 1.16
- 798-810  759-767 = 1.46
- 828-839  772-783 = 1.39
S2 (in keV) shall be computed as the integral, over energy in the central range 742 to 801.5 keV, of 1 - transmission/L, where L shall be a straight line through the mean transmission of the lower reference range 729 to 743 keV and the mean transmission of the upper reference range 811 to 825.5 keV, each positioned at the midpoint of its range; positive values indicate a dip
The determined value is 6.3 keV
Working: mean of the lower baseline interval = 1.1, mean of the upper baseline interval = 1.05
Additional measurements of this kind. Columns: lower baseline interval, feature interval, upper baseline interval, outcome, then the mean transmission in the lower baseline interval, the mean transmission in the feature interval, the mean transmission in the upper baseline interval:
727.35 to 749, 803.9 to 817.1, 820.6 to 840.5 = 2.2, 1.11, 0.991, 1.21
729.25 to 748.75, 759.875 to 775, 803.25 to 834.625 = 6.1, 1.11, 0.656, 1.09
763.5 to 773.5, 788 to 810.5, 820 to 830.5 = -4.0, 0.601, 1.06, 1.17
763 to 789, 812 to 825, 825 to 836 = 1.2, 0.846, 1.05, 1.25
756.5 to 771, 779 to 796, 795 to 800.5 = -2.2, 0.715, 1.1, 1.09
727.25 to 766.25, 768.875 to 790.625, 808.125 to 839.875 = 2.8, 1.02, 0.935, 1.13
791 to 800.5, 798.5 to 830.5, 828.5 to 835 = 3.1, 1.1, 1.07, 1.26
